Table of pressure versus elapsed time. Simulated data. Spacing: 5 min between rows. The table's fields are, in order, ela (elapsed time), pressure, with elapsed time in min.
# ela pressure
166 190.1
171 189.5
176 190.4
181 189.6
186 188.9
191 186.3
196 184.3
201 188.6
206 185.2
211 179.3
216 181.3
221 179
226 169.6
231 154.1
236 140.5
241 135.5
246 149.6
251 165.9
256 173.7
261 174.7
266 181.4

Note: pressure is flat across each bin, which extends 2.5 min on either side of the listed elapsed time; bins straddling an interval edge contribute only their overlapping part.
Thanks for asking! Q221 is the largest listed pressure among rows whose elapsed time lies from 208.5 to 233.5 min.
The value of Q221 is 181.3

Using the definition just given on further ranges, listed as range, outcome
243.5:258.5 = 173.7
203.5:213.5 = 185.2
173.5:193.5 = 190.4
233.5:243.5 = 140.5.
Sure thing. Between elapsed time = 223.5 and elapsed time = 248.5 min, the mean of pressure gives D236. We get 150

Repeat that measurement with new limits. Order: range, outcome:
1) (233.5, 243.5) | 138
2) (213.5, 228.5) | 177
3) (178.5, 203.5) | 188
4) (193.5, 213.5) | 184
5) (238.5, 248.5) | 143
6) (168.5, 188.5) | 190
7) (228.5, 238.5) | 147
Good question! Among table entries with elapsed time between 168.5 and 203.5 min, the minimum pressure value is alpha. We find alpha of 184.3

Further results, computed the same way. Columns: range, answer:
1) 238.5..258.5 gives 135.5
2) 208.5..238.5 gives 140.5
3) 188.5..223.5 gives 179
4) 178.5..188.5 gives 188.9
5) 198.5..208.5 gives 185.2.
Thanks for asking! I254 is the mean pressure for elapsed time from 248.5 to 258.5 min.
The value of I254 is 170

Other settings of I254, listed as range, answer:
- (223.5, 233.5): 162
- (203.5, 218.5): 182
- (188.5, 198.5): 185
